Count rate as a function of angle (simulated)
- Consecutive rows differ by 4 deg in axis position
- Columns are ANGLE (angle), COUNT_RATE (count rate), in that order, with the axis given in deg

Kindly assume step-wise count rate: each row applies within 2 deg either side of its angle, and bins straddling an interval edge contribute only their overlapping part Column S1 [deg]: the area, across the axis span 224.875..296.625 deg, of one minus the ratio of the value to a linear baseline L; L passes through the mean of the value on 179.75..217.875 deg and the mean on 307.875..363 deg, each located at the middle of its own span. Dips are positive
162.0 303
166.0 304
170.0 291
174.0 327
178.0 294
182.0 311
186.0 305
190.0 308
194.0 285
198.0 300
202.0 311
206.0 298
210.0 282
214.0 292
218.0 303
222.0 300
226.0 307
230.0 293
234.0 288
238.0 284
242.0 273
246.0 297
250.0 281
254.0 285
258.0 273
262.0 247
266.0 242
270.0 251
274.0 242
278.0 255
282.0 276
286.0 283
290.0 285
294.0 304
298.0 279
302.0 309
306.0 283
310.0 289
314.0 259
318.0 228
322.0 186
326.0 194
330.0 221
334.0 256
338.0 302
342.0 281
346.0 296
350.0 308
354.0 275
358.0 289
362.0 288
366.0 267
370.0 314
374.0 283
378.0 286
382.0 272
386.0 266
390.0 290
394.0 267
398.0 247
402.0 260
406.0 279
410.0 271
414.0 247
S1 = 1.7 deg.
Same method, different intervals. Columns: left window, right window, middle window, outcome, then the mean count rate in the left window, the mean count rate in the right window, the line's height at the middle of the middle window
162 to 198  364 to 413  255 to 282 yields 3.4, 303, 275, 291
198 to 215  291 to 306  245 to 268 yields 2.0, 296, 295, 295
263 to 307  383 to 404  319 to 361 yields 1.4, 273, 266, 269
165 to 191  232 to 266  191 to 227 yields -0.6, 306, 276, 293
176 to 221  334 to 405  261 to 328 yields 6.8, 299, 281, 289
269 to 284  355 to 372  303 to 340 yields 3.3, 256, 289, 273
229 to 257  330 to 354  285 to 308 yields -0.6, 285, 282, 283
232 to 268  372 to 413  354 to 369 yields -0.6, 274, 271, 272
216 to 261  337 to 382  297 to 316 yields 0.3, 289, 289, 289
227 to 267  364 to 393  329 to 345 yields 0.6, 278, 282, 281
